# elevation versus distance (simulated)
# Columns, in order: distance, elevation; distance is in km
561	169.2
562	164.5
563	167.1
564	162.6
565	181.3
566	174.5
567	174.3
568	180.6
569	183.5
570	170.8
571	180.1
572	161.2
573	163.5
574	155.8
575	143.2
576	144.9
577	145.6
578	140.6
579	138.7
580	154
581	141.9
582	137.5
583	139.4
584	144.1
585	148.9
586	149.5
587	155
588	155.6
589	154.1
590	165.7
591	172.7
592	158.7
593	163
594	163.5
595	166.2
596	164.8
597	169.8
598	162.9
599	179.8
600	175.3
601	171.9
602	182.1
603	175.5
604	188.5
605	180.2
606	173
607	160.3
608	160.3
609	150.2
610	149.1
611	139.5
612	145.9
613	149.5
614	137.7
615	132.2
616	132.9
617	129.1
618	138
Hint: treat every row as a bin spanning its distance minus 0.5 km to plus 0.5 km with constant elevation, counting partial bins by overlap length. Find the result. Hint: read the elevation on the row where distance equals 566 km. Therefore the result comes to 174.5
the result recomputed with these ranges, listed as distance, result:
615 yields 132.2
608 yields 160.3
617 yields 129.1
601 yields 171.9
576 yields 144.9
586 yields 149.5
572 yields 161.2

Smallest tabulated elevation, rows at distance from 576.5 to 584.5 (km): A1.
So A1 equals 137.5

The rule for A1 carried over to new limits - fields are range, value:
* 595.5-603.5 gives 162.9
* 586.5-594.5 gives 154.1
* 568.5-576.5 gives 143.2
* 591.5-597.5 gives 158.7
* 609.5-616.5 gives 132.2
